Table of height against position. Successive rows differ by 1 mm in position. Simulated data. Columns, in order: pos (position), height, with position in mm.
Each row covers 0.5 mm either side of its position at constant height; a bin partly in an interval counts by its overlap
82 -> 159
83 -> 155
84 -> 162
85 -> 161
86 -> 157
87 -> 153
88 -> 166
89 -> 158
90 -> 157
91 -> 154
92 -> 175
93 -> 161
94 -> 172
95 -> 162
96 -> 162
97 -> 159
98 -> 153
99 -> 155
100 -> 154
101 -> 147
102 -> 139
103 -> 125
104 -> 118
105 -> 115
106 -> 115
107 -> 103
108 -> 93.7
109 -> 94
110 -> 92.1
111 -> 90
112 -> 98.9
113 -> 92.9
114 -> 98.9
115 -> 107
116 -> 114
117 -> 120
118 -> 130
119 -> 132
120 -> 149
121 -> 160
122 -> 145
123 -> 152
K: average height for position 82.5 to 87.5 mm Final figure 158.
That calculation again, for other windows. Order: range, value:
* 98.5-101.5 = 152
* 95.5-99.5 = 157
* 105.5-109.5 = 101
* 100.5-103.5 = 137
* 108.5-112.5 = 93.8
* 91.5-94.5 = 169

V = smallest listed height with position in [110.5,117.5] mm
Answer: 90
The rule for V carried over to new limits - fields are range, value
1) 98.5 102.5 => 139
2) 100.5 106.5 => 115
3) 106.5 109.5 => 93.7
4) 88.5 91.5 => 154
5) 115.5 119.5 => 114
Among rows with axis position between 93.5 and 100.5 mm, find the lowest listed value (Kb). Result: 153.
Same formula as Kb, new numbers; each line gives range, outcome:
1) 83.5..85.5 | 161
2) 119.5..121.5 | 149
